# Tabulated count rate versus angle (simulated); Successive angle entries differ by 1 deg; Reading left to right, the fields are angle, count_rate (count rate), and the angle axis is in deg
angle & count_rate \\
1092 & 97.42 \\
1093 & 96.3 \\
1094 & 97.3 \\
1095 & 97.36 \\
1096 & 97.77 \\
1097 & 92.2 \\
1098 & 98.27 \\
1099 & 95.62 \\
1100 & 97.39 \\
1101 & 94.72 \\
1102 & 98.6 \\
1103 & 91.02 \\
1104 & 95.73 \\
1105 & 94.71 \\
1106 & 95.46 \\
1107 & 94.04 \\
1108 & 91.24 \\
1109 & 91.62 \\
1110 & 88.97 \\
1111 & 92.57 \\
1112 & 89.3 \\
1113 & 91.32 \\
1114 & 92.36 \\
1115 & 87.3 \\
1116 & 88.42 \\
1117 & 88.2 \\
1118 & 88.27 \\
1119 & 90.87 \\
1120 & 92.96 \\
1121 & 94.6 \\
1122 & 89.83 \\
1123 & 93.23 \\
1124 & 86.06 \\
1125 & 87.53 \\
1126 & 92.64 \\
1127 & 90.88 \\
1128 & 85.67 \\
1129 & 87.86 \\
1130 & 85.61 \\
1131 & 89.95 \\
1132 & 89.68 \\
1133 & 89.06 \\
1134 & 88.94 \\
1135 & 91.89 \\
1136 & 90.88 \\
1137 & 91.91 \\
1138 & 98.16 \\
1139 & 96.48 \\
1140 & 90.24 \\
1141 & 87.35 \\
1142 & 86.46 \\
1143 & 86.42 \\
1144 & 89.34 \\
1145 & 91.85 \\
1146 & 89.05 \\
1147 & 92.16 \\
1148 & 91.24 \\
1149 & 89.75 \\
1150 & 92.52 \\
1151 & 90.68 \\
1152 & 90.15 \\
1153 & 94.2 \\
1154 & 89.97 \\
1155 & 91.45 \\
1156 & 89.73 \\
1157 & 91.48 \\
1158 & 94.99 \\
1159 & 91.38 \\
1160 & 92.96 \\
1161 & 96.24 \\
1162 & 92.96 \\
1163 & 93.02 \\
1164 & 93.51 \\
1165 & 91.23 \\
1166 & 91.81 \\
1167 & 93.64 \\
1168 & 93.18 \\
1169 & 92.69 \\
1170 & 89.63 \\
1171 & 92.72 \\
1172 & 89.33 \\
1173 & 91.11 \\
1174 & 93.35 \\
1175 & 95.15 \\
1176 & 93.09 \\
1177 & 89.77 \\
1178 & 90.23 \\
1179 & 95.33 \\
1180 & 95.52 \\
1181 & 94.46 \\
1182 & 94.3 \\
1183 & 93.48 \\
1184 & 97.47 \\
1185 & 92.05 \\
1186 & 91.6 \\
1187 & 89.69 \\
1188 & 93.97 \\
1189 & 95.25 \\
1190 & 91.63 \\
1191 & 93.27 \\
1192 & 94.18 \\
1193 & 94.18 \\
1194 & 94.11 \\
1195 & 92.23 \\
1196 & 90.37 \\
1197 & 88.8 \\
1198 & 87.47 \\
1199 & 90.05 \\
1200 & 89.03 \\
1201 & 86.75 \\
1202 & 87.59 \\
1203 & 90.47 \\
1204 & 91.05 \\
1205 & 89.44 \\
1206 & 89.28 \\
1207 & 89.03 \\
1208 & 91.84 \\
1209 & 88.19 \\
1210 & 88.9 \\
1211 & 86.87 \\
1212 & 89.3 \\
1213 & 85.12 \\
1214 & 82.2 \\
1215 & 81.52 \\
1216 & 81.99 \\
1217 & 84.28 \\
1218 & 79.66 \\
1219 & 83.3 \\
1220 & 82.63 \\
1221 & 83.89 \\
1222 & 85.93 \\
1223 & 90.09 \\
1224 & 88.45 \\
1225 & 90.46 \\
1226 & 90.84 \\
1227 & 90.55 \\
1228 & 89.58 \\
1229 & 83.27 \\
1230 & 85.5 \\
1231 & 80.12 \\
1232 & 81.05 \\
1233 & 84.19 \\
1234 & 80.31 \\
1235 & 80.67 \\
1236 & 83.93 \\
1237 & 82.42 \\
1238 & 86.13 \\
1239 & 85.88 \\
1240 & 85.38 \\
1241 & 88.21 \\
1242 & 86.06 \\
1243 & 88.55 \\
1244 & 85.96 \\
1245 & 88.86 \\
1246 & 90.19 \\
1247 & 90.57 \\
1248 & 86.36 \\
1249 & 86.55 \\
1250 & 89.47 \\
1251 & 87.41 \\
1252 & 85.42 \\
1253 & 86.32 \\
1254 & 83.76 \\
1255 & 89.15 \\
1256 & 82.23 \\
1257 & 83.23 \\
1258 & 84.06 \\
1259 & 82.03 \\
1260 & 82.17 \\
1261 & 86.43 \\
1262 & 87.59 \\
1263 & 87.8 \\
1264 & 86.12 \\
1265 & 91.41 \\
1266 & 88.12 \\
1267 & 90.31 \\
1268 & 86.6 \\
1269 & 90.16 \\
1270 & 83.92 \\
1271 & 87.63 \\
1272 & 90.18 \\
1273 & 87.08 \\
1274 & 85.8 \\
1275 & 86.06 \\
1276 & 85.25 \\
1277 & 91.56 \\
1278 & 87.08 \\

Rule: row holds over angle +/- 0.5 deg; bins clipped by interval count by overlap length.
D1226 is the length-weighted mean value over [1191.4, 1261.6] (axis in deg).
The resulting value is 86.7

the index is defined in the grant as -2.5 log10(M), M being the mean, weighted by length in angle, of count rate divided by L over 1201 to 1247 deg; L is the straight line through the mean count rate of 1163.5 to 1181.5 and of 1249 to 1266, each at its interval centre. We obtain 0.03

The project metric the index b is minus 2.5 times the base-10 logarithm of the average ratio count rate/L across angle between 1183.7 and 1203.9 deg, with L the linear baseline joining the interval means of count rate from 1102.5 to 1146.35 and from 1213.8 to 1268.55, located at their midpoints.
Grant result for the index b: -0.05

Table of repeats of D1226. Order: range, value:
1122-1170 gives 91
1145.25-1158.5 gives 91.3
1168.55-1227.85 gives 89.9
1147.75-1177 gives 92.1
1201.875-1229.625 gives 87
